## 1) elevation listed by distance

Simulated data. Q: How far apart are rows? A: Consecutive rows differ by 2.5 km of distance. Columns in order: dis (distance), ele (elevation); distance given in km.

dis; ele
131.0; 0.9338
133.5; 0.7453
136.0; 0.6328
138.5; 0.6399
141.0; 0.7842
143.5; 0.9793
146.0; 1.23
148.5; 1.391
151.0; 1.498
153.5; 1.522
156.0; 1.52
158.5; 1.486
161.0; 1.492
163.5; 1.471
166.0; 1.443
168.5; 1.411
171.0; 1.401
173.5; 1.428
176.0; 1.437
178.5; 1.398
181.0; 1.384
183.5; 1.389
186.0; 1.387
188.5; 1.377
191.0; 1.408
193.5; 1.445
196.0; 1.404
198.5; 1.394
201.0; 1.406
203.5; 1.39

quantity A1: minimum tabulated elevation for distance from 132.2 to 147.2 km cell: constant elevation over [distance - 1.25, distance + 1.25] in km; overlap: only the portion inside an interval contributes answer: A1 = 0.6328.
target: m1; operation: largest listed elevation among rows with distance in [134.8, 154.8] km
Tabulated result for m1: 1.522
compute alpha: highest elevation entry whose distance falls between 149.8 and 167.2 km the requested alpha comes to 1.522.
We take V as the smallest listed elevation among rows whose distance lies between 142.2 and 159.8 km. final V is 0.9793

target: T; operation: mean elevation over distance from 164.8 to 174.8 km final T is 1.42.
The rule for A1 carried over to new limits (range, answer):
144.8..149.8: 1.23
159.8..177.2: 1.401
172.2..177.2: 1.428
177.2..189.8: 1.377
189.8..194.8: 1.408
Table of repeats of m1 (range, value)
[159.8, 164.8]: 1.492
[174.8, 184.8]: 1.437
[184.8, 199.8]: 1.445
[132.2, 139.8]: 0.7453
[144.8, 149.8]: 1.391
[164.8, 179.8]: 1.443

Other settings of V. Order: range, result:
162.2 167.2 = 1.443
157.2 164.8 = 1.471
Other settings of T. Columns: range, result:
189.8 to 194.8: 1.43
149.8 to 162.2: 1.5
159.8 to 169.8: 1.45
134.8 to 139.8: 0.638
